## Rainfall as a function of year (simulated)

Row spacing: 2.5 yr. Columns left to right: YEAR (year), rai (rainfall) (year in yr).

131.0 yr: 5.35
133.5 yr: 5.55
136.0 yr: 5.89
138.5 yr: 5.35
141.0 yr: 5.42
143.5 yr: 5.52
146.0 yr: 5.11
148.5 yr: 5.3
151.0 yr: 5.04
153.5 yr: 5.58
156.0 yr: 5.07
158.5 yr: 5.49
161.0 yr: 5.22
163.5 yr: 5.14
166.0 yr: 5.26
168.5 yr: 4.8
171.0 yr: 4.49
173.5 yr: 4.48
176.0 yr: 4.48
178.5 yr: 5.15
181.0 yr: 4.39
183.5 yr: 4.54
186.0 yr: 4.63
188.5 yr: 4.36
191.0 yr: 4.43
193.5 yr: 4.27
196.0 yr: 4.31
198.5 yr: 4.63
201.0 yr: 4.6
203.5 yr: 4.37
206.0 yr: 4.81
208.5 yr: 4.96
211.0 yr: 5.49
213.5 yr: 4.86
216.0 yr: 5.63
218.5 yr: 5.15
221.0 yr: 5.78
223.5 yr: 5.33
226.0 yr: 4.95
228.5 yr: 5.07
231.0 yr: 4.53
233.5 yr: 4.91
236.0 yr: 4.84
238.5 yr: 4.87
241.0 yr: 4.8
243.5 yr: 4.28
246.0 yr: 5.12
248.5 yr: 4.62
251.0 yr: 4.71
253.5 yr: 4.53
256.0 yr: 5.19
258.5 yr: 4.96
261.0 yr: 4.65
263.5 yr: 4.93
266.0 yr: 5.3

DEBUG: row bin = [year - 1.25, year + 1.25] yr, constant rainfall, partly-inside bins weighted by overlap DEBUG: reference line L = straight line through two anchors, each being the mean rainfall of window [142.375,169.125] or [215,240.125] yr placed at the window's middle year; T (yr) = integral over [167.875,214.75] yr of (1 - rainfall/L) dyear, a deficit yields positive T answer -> 4.9 yr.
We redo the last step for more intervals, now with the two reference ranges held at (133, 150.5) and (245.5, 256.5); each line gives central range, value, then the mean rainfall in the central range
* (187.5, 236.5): 1.4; 4.87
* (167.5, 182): 1.7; 4.63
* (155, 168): 0.2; 5.21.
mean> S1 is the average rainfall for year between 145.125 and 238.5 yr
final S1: 4.9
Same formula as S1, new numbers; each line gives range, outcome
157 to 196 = 4.73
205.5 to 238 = 5.1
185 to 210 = 4.55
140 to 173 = 5.17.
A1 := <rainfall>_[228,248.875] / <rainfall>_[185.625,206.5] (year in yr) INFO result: 1.1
